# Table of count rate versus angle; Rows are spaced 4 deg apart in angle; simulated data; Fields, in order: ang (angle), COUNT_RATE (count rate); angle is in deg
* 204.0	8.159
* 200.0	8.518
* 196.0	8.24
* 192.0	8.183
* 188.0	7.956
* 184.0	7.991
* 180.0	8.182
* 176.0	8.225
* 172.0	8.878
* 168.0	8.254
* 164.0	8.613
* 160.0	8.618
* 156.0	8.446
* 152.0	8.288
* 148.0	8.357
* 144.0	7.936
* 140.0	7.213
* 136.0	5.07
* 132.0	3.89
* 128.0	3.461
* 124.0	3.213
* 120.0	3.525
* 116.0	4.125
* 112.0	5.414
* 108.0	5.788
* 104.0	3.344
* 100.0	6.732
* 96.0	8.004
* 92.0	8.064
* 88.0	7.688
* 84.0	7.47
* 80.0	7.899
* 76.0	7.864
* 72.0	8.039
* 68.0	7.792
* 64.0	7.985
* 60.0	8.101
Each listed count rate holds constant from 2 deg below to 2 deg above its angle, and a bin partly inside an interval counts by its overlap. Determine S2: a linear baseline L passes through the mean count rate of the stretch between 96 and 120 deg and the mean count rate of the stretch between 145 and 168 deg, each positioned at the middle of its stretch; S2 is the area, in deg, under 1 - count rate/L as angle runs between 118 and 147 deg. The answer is 8.1 deg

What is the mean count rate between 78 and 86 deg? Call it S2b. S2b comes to 7.68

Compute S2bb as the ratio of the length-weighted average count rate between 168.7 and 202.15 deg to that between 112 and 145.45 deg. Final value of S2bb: 1.73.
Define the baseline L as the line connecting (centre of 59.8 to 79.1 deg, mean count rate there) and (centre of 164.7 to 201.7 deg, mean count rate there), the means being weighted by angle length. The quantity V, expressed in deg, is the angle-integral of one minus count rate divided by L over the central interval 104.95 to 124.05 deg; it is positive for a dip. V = 8.5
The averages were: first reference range 7.94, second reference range 8.28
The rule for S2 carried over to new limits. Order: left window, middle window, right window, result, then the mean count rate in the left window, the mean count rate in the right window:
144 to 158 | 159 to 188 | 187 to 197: -0.5 deg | 8.3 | 8.13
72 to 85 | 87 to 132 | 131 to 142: 9.6 deg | 7.81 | 5.53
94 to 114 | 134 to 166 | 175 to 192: -2.9 deg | 5.86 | 8.09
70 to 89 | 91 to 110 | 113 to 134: -1.2 deg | 7.8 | 3.73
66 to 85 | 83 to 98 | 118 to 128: -3.3 deg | 7.83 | 3.39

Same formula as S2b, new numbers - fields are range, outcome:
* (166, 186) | 8.31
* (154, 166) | 8.56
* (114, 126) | 3.62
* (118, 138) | 3.83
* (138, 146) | 7.57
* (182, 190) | 7.97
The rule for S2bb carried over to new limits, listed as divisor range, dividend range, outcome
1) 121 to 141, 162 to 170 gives 1.92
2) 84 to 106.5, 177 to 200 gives 1.20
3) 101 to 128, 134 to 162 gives 1.80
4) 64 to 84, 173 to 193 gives 1.04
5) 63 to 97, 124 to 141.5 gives 0.59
